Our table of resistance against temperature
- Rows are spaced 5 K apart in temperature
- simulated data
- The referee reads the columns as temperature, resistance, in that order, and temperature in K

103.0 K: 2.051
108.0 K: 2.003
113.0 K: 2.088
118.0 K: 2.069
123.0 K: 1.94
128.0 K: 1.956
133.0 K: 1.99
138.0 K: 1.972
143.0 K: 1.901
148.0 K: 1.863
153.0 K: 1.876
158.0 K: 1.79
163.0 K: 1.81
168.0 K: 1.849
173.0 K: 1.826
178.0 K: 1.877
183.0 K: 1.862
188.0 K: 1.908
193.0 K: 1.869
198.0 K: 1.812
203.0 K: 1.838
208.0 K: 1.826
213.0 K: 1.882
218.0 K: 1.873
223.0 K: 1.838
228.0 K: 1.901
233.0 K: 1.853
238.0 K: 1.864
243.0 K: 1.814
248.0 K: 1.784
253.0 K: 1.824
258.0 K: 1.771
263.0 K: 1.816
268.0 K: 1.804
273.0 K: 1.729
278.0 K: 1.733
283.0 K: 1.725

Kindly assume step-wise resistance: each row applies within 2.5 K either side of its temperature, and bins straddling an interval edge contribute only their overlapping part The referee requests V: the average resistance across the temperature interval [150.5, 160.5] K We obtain 1.83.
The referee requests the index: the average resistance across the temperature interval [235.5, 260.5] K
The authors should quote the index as 1.81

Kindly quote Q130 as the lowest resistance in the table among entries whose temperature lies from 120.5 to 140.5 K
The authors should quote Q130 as 1.94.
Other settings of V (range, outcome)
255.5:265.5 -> 1.79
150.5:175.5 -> 1.83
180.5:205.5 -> 1.86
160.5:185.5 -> 1.84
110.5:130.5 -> 2.01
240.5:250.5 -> 1.8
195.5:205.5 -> 1.82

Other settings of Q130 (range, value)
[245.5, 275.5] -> 1.729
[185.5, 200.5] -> 1.812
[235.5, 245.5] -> 1.814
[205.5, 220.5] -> 1.826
